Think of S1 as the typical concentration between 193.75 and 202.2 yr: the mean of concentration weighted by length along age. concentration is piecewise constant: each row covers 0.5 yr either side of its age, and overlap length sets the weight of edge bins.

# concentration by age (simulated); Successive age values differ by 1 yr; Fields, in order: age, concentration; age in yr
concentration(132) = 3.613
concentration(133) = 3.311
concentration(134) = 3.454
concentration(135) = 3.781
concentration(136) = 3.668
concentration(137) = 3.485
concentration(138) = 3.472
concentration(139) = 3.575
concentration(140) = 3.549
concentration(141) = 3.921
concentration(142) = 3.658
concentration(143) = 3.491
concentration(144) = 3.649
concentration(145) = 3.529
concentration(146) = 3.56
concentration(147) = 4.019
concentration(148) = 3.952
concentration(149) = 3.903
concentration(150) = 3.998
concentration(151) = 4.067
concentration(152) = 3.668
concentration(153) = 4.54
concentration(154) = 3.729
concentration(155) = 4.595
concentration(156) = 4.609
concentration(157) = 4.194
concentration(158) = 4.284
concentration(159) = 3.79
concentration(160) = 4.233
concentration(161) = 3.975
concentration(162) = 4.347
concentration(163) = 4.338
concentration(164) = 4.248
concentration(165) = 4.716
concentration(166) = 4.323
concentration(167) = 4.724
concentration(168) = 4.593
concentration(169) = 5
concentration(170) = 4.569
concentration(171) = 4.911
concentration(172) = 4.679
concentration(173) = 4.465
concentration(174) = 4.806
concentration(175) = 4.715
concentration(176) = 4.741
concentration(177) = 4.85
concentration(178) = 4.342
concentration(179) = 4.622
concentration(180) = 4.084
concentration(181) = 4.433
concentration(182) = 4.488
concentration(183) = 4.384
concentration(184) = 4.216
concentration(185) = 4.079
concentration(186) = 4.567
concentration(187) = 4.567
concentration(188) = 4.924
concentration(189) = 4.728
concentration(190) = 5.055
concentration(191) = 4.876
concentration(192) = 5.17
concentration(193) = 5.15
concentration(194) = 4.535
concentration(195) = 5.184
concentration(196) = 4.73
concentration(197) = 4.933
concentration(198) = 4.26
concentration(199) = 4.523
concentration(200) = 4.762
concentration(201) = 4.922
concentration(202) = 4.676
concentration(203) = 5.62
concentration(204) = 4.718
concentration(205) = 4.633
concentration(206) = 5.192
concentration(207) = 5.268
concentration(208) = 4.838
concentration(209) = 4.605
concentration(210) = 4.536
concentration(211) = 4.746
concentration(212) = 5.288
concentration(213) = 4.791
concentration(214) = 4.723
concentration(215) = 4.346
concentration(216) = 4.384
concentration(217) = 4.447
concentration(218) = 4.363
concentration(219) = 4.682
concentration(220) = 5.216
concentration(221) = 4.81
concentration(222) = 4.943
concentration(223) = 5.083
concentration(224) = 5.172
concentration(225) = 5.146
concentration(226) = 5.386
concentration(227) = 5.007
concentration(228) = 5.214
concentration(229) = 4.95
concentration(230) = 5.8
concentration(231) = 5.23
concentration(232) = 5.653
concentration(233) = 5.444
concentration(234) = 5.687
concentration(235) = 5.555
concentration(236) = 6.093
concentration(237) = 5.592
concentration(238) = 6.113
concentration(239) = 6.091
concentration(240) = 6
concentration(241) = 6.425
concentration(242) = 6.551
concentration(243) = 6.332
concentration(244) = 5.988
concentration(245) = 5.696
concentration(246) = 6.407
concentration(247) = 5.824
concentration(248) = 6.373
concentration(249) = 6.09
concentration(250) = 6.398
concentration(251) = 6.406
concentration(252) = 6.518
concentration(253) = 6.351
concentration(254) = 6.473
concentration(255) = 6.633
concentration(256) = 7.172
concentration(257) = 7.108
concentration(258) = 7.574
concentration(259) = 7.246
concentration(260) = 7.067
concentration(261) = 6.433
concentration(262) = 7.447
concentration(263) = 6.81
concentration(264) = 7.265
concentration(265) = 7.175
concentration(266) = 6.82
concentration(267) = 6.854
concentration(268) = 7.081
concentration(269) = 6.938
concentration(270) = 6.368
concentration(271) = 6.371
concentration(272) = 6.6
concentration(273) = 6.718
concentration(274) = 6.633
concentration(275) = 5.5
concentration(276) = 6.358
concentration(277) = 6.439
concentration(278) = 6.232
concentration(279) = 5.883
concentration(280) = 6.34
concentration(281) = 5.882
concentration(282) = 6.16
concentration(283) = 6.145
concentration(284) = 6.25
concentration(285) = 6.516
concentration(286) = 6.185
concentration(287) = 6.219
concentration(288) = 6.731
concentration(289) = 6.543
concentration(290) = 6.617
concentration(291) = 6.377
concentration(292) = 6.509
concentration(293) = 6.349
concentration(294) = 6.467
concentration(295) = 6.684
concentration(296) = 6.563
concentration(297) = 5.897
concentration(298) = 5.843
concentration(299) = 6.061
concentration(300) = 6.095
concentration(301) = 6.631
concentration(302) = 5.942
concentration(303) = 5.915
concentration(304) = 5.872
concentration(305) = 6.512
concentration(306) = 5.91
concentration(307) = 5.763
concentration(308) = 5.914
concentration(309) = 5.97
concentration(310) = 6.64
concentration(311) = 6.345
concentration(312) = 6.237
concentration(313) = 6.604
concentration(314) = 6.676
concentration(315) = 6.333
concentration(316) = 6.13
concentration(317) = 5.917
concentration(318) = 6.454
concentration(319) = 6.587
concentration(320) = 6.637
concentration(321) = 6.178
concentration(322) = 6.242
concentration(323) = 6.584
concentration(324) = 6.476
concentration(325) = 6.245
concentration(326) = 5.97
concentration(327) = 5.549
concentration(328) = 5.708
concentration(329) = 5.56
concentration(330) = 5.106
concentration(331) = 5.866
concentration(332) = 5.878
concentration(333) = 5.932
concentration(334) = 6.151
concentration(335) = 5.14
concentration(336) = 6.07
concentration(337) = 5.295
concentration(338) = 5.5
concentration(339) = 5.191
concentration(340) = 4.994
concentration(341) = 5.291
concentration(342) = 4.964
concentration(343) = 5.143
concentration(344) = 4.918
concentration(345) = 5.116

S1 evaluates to 4.73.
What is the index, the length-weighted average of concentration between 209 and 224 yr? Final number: 4.75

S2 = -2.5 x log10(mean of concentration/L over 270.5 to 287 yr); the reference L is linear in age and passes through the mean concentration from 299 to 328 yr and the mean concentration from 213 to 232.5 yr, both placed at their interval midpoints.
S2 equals -0.10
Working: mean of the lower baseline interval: 4.97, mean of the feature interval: 6.26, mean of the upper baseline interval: 6.21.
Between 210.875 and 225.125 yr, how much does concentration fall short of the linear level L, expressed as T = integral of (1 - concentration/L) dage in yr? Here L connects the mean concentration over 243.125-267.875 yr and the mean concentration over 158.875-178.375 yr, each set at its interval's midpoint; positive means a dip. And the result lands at 2.3 yr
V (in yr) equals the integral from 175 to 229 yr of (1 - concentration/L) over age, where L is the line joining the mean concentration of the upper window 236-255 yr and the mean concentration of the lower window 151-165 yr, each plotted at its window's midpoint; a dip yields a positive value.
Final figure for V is 4.4 yr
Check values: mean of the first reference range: 4.21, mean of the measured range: 4.77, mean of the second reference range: 6.21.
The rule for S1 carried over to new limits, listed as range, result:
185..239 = 5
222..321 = 6.25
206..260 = 5.65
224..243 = 5.67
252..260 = 6.92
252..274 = 6.87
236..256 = 6.24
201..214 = 4.9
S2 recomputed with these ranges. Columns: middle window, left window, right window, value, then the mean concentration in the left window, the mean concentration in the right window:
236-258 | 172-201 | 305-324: -0.17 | 4.65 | 6.3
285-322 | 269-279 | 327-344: -0.06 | 6.36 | 5.47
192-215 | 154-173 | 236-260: 0.11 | 4.43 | 6.41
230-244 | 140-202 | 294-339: -0.15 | 4.4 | 6.08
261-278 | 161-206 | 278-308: -0.14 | 4.66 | 6.23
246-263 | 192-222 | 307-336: -0.24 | 4.8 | 6.1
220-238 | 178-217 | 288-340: -0.05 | 4.72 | 6.11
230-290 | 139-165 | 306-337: -0.20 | 4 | 6.08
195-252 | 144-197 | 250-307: 0.03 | 4.44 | 6.49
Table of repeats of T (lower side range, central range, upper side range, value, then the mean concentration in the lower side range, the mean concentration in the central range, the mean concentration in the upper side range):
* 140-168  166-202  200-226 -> -1.6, 4.08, 4.67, 4.85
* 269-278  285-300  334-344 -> -0.7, 6.4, 6.36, 5.31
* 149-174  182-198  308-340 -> -0.2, 4.36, 4.72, 6.02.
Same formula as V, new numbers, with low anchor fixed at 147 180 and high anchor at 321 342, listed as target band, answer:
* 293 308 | -1.84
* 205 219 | 0.12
